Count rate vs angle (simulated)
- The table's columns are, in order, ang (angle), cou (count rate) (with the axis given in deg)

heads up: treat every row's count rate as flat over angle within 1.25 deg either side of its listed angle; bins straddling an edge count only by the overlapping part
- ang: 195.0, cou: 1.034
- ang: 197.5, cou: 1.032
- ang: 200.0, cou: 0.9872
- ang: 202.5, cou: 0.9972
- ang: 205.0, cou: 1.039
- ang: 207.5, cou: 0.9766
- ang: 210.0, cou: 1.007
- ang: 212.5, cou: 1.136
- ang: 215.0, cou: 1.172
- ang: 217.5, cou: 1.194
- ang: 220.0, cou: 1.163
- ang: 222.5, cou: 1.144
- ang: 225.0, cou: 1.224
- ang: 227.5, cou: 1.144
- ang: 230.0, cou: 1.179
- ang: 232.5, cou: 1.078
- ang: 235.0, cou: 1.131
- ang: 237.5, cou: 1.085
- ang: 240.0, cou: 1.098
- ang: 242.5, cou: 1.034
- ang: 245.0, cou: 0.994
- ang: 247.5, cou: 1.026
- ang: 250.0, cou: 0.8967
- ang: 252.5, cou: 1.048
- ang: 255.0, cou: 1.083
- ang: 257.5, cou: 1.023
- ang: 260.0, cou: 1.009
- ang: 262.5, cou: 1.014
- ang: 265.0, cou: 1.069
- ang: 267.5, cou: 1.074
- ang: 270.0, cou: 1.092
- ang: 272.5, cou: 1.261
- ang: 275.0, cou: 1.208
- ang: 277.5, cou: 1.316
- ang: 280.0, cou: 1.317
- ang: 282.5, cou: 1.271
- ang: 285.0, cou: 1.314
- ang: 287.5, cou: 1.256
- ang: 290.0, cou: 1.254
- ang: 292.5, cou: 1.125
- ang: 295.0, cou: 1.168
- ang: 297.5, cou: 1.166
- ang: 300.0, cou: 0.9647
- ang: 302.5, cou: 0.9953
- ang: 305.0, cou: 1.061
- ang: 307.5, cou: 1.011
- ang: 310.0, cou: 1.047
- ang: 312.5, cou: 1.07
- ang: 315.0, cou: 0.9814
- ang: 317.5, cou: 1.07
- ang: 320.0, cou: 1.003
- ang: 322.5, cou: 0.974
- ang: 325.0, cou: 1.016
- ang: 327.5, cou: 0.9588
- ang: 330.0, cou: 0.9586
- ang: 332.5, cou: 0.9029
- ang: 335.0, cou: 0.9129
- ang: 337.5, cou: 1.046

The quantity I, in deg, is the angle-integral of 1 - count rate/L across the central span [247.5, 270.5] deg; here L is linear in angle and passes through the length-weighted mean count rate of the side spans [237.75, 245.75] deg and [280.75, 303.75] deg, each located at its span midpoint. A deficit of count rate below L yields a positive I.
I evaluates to 1.3 deg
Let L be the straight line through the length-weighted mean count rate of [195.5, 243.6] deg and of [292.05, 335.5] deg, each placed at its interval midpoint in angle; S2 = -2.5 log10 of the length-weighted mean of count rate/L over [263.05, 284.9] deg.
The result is -0.14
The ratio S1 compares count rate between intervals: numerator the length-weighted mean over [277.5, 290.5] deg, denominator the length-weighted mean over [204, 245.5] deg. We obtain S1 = 1.16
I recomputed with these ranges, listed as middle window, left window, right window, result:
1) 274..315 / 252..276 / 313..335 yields -4.7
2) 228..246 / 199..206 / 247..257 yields -1.4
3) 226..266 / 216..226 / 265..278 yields 4.0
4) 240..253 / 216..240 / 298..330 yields 1.3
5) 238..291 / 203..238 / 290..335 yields -2.5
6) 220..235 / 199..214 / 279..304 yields -1.2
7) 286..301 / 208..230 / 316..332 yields -1.8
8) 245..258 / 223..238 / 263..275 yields 1.4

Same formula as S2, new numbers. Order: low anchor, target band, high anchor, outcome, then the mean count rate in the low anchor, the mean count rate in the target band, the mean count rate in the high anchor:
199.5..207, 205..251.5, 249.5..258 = -0.08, 1.01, 1.09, 1.02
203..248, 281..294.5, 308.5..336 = -0.20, 1.1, 1.24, 0.991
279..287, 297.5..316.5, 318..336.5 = 0.09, 1.3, 1.03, 0.966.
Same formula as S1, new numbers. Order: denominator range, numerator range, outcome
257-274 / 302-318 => 0.96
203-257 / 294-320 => 0.97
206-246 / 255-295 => 1.05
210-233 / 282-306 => 1.00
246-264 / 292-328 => 1.03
